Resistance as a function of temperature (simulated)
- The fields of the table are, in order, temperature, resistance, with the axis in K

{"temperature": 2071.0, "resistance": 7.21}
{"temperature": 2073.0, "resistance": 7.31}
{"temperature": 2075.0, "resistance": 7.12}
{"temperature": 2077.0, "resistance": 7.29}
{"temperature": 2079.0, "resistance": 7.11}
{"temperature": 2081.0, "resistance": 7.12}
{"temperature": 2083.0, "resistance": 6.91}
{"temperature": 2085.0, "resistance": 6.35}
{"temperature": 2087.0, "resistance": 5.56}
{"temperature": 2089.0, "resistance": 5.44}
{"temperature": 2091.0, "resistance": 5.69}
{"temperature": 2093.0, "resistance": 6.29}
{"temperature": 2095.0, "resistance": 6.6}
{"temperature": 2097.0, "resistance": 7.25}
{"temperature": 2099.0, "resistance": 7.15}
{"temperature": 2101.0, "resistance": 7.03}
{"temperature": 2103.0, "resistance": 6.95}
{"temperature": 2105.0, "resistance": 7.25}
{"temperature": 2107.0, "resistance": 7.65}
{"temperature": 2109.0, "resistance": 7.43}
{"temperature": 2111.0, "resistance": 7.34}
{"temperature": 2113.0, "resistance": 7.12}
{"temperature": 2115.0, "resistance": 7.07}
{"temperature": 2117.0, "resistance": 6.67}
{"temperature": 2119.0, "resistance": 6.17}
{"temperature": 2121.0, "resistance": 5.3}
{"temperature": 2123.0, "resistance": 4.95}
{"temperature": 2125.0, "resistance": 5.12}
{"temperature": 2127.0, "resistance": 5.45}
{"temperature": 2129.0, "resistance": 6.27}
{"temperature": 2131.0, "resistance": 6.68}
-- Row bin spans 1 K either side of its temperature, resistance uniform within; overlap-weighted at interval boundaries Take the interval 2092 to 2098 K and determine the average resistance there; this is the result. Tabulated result 6.71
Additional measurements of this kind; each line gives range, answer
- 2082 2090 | 6.06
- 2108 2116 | 7.24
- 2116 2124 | 5.77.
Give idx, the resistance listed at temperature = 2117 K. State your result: 6.67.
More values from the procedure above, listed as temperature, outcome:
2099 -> 7.15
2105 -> 7.25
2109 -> 7.43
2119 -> 6.17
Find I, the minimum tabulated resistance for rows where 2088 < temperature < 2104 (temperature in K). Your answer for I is 5.44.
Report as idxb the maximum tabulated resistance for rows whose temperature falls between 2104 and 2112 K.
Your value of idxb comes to 7.65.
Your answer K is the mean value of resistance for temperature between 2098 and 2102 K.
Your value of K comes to 7.09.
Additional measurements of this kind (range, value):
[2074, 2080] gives 7.17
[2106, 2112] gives 7.47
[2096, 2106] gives 7.13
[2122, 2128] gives 5.17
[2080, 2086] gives 6.79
